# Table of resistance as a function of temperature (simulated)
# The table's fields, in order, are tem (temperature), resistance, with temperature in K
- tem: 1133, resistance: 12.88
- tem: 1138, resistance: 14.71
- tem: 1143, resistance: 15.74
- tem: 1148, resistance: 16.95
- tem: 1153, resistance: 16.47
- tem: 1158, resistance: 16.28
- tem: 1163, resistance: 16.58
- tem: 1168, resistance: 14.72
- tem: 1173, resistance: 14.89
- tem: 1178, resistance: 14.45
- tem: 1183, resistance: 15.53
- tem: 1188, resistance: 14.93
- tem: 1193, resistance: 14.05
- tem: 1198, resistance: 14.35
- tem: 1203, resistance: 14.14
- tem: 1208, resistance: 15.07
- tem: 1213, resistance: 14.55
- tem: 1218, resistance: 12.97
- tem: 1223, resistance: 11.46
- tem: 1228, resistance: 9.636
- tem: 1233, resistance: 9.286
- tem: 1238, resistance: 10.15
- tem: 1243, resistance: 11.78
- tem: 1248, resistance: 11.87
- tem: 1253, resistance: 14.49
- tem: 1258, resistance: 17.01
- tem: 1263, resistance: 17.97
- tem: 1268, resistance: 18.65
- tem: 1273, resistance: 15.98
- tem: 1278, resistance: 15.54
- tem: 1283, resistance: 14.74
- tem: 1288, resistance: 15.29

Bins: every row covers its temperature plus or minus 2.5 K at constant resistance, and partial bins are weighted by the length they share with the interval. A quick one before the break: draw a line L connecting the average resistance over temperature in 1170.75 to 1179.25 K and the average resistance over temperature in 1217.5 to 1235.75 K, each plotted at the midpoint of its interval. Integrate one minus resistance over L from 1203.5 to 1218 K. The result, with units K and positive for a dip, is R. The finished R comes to -3.1 K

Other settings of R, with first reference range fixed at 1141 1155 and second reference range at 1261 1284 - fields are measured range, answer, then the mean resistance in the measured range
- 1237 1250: 4.1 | 11.4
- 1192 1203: 1.5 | 14.2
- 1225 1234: 3.8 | 9.6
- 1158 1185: 1.9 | 15.3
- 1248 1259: 1.3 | 14.7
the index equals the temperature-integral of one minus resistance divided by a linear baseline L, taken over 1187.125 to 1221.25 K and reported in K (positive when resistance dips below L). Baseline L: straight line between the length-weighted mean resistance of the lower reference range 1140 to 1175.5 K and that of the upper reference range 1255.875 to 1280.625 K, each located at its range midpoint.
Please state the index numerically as 4.5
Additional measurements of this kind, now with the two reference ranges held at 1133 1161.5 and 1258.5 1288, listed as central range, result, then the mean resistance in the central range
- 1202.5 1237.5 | 8.6 K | 12.2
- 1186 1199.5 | 1.3 K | 14.4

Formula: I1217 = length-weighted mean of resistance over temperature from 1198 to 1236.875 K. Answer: 12.5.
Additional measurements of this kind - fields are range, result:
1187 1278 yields 13.8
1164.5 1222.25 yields 14.5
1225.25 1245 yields 10.2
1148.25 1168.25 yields 16.3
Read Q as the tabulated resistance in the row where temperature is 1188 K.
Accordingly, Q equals 14.93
